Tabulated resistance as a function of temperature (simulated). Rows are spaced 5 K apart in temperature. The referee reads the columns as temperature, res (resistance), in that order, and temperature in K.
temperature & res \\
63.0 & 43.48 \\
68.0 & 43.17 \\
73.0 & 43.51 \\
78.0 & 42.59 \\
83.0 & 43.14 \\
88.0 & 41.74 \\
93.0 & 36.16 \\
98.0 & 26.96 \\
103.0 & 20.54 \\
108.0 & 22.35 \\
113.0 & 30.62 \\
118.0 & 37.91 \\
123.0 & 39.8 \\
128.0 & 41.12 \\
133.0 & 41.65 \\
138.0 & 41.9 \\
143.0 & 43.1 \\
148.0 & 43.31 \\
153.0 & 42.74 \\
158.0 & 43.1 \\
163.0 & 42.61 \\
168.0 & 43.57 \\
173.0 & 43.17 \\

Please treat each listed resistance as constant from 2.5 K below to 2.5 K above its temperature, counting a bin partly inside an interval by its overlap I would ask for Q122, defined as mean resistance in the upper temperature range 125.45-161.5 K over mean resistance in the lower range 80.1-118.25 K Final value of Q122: 1.3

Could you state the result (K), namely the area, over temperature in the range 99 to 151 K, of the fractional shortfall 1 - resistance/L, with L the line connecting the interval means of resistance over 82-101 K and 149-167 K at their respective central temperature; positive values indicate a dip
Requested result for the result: 4.9 K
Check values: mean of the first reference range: 36.1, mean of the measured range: 36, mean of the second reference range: 42.9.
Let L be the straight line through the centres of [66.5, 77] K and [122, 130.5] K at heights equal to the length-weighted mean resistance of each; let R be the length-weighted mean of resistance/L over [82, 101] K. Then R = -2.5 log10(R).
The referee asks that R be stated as 0.17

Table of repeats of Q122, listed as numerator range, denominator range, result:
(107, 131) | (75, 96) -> 0.87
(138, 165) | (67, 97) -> 1.05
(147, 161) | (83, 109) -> 1.38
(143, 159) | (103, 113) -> 1.80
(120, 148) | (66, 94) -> 0.99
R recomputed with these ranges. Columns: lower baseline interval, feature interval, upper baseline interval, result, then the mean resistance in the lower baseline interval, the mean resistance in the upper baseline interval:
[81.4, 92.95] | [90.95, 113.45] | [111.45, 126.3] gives 0.41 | 41.1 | 36.7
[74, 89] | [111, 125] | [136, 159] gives 0.18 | 42.7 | 42.8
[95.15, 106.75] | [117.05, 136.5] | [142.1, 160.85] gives -0.20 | 24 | 43.1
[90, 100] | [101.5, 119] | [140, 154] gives 0.29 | 32.3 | 43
